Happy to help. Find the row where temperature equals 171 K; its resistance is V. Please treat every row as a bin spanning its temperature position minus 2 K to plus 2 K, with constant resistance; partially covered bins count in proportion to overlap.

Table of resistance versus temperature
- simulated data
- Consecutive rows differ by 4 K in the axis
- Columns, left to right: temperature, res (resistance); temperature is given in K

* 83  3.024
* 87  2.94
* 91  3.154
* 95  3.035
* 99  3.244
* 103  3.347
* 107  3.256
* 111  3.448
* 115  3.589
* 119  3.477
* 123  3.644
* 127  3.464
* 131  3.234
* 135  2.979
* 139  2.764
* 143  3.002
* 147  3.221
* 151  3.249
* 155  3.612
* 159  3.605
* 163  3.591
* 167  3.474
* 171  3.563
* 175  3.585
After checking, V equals 3.563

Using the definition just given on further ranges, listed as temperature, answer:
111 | 3.448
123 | 3.644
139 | 2.764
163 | 3.591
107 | 3.256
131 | 3.234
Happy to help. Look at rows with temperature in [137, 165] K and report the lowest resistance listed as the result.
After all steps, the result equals 2.764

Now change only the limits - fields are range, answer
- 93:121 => 3.035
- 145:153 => 3.221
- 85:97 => 2.94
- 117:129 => 3.464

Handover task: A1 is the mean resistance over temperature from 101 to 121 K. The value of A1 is 3.42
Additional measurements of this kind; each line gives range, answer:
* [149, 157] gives 3.43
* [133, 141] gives 2.87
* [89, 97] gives 3.09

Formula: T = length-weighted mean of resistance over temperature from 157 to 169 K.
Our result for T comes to 3.56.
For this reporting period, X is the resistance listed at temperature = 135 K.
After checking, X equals 2.979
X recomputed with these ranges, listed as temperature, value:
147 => 3.221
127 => 3.464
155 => 3.612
